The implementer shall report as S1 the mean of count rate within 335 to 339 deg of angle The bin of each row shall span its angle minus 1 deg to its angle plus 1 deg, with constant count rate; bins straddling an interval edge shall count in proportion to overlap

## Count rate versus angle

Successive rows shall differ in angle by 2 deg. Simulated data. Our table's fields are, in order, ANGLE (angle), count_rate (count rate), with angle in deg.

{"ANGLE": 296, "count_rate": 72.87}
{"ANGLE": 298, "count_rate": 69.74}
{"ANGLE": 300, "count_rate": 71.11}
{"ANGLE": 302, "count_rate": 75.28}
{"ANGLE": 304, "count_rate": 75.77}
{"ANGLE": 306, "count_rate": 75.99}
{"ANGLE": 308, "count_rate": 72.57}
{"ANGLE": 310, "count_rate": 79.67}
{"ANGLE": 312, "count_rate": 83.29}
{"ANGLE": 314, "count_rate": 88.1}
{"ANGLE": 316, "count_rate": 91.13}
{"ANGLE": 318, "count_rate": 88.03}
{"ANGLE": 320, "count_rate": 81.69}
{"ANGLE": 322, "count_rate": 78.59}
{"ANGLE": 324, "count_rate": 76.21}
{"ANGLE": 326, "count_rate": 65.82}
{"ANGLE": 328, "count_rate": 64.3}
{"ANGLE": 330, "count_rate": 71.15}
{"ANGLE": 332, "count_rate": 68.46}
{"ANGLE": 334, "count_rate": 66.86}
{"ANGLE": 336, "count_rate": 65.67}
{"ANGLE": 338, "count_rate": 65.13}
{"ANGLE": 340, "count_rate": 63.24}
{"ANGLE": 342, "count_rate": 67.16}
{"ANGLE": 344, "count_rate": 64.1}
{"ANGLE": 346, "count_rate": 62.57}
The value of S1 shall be 65.4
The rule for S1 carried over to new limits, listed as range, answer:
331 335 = 67.7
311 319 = 87.6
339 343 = 65.2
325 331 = 67.1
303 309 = 74.8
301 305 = 75.5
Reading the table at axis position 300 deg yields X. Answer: 71.11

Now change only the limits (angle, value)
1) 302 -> 75.28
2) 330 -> 71.15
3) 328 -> 64.3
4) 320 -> 81.69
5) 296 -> 72.87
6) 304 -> 75.77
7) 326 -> 65.82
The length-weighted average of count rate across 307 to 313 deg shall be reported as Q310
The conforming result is 78.5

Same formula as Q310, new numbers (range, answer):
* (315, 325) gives 83.1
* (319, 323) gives 80.1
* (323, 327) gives 71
